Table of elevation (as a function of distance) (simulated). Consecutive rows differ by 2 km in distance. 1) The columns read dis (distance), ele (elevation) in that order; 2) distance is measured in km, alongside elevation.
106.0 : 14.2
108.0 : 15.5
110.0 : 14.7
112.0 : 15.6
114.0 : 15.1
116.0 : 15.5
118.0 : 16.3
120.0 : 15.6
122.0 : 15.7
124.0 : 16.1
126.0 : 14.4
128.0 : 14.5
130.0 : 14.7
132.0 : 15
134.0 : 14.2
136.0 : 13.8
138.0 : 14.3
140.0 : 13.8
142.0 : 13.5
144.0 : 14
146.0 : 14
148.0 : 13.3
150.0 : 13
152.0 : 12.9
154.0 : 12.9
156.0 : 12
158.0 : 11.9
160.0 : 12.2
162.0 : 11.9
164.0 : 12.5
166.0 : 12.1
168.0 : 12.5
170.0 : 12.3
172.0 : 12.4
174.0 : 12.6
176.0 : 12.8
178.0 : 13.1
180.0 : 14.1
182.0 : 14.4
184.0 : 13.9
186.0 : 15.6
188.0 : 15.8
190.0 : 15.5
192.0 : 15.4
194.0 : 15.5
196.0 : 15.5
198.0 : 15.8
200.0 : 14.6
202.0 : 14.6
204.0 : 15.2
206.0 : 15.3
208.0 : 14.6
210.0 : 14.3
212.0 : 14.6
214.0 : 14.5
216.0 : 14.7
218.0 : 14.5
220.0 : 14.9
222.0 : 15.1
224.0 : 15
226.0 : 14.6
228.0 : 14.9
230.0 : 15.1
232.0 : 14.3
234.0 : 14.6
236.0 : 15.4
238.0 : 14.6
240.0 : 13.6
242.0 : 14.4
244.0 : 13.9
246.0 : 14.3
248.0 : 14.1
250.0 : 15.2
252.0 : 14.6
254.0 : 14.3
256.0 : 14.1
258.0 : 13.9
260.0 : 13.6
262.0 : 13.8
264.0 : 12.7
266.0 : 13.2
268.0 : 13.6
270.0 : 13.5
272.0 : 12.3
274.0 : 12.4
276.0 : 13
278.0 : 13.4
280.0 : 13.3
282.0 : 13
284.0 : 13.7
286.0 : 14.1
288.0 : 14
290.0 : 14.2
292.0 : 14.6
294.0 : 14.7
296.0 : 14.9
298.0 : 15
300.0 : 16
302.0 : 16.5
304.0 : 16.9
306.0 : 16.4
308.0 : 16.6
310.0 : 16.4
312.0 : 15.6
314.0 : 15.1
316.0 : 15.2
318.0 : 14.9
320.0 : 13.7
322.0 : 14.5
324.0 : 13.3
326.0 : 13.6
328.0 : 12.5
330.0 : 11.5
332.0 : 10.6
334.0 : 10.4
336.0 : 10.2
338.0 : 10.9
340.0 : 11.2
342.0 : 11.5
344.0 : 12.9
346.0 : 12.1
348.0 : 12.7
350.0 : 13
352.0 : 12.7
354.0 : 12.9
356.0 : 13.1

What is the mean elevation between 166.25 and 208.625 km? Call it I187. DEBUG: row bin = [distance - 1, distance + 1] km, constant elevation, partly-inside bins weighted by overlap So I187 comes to 14.3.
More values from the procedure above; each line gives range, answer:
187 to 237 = 15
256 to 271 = 13.5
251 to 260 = 14.2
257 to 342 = 13.8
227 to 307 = 14.3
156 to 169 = 12.2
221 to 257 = 14.6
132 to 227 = 14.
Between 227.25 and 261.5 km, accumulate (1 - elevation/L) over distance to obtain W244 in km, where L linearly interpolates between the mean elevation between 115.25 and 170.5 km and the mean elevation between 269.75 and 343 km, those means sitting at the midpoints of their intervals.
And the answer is -1.6 km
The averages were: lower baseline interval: 13.8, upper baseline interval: 13.8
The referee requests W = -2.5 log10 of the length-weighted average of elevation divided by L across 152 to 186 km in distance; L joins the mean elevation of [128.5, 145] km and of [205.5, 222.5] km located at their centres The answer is 0.13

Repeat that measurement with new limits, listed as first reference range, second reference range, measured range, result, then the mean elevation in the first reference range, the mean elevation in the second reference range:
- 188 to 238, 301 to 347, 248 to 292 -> 0.047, 14.9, 13.6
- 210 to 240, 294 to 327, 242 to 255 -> 0.035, 14.7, 15.3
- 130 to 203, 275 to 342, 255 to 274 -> 0.039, 13.7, 13.9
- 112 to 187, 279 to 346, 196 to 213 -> -0.084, 13.8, 13.8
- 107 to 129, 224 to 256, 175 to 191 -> 0.038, 15.4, 14.5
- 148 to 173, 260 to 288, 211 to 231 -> -0.151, 12.4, 13.3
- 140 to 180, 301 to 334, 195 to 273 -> -0.066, 12.8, 14.5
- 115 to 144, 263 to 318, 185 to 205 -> -0.050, 14.8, 14.5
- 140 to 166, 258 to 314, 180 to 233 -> -0.112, 12.9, 14.4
